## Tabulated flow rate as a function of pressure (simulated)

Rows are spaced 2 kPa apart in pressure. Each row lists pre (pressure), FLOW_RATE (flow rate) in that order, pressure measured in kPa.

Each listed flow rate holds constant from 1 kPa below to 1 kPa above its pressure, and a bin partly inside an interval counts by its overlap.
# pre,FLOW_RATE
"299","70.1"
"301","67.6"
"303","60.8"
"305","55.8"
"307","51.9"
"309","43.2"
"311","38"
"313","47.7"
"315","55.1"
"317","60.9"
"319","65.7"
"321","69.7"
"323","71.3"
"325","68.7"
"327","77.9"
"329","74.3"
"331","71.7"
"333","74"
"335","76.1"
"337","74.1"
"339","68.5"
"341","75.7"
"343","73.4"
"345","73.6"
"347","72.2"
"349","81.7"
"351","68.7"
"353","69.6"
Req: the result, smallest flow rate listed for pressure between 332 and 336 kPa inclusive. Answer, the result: 74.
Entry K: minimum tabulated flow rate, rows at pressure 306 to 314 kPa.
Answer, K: 38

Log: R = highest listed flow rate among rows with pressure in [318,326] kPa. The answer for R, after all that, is 71.3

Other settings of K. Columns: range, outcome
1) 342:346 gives 73.4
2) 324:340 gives 68.5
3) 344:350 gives 72.2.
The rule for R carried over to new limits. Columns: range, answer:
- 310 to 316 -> 55.1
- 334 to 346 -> 76.1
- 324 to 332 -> 77.9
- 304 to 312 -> 55.8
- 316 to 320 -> 65.7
